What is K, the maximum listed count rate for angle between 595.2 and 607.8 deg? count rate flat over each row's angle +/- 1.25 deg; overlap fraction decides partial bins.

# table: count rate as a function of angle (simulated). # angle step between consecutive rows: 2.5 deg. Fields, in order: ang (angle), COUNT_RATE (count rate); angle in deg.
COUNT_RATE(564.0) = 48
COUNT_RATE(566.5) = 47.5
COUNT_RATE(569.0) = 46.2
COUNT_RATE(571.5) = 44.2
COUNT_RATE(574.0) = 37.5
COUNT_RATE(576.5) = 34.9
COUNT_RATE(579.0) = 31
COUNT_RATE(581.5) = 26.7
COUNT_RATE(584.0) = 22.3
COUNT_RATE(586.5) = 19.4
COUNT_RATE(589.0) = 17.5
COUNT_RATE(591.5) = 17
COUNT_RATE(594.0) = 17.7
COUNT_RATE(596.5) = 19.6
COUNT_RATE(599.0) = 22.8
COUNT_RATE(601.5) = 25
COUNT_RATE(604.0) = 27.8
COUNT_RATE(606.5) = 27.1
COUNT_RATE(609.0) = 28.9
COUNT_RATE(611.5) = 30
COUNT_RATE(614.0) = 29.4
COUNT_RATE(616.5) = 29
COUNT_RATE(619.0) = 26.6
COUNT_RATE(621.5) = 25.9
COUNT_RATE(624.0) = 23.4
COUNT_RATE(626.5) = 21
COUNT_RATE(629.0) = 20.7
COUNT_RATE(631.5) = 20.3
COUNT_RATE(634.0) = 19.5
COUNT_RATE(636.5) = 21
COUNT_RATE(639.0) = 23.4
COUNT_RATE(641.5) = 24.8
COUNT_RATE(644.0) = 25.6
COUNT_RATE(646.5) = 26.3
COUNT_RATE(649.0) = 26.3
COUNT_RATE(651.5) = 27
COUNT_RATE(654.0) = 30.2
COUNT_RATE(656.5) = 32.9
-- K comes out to 27.8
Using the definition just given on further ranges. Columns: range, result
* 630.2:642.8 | 24.8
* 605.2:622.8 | 30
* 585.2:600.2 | 22.8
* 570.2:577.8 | 44.2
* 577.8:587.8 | 31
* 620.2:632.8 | 25.9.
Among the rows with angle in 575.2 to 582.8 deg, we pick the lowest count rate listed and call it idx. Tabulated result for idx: 26.7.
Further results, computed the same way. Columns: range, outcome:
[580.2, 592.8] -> 17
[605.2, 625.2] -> 23.4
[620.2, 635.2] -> 19.5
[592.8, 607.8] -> 17.7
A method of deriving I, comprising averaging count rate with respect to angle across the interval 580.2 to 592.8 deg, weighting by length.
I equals 20.6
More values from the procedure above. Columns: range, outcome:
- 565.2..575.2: 43.9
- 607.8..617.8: 29.3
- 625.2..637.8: 20.5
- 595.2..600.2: 21.1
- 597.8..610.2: 26.3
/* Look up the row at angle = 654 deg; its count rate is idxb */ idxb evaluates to 30.2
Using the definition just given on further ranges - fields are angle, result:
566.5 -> 47.5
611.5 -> 30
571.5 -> 44.2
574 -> 37.5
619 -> 26.6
